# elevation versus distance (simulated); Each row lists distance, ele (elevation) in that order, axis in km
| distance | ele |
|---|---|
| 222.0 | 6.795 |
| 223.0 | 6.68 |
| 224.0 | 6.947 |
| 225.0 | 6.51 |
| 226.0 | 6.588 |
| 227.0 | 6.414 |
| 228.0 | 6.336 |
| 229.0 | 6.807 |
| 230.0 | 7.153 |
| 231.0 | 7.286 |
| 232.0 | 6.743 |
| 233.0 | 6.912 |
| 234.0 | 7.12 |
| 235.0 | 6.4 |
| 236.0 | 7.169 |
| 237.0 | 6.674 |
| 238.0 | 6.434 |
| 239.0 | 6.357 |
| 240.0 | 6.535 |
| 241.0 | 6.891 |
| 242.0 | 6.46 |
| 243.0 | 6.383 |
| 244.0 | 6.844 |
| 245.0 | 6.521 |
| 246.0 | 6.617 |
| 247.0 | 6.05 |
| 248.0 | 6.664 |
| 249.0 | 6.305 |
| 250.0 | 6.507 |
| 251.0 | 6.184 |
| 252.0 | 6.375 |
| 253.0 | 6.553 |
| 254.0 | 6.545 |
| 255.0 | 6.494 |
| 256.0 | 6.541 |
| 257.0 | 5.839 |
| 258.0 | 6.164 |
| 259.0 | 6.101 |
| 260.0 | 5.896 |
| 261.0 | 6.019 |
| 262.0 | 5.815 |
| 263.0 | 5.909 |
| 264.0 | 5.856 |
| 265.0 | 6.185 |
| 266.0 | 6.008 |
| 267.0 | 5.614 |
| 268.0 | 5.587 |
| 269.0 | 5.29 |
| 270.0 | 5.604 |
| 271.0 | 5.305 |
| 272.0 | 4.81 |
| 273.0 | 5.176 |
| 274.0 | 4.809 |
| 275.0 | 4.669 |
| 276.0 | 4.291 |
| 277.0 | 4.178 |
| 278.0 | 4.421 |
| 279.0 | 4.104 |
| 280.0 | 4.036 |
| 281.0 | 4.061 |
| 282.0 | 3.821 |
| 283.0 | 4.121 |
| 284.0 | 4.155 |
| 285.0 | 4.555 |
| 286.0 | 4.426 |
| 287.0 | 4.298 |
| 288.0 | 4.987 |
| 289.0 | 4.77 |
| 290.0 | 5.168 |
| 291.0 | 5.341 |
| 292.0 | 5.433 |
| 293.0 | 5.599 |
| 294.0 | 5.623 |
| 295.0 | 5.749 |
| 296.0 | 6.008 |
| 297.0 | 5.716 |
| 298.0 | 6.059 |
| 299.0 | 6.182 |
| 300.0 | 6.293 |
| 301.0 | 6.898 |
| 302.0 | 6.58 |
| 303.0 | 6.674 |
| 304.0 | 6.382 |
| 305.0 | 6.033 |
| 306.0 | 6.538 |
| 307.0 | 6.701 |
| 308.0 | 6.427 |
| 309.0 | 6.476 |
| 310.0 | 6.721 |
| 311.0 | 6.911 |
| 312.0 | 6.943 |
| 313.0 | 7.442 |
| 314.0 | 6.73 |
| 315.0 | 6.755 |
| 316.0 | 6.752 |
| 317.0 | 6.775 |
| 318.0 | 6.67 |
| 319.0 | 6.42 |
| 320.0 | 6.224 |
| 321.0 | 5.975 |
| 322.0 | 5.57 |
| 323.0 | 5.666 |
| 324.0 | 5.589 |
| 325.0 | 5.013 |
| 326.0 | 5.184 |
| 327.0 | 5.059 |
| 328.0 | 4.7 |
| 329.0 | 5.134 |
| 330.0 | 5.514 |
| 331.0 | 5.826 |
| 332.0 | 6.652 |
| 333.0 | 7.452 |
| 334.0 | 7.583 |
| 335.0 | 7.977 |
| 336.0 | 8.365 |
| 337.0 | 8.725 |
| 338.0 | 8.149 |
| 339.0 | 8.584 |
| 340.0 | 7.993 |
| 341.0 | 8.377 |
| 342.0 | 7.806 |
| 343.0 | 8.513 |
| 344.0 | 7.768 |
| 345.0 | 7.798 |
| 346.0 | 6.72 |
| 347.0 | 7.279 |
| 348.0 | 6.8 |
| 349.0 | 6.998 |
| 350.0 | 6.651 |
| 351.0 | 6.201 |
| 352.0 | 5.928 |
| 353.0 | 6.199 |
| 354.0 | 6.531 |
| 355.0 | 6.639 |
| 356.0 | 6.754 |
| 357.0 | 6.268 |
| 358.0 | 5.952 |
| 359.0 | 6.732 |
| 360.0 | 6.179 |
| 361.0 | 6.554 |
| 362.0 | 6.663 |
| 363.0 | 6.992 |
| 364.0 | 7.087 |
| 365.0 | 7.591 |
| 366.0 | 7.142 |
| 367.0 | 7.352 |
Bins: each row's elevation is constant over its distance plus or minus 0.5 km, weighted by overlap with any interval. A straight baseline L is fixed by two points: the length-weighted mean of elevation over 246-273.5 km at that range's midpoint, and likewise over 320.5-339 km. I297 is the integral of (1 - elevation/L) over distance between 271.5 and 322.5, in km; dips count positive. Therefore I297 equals 4.79 km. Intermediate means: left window 5.99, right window 6.4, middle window 5.64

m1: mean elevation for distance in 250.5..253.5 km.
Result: 6.37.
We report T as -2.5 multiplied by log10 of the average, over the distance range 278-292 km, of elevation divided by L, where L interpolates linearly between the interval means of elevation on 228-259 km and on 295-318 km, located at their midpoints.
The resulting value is 0.41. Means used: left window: 6.57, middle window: 4.48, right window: 6.53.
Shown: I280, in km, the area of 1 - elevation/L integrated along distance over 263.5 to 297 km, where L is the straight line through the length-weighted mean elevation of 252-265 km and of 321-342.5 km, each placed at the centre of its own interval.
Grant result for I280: 7.1 km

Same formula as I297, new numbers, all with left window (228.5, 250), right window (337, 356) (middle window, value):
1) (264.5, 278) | 3.34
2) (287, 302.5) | 2.85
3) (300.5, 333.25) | 4.04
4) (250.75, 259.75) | 0.62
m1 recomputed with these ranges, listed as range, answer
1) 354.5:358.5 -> 6.4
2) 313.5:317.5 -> 6.75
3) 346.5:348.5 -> 7.04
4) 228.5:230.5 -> 6.98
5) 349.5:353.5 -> 6.24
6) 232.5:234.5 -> 7.02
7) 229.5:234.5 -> 7.04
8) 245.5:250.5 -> 6.43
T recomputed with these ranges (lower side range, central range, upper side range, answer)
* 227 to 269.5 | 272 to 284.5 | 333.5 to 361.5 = 0.46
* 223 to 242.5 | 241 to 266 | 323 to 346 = 0.08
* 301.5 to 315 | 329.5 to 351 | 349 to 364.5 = -0.14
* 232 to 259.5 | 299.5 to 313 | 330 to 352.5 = 0.07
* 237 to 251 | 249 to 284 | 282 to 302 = 0.10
